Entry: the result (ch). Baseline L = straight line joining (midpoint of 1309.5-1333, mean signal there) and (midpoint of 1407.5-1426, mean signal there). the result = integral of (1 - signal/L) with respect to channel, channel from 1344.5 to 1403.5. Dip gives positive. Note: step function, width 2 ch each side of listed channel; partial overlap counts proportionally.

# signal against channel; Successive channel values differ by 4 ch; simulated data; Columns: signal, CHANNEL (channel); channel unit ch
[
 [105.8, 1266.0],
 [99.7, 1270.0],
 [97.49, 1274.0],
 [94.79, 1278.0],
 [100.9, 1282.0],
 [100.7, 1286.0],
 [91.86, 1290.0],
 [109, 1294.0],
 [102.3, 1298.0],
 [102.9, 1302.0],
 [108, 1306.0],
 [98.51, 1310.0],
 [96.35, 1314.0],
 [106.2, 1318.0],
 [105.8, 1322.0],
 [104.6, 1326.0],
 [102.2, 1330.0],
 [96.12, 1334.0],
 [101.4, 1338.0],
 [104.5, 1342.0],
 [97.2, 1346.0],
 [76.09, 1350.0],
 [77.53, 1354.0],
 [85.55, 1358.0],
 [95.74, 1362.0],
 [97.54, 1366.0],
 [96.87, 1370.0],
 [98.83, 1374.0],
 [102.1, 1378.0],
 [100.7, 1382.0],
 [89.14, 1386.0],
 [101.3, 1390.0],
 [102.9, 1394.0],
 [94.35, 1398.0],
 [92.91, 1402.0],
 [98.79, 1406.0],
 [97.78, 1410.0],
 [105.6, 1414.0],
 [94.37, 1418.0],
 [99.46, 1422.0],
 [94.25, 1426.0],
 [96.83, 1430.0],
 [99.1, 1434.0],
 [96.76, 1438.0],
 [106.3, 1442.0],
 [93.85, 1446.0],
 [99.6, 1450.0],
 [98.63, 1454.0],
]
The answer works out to 3.8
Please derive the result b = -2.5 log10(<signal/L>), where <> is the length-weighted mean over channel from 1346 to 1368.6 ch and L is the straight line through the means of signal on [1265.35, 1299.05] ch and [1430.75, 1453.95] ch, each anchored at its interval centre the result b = 0.14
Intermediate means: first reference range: 100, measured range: 87.7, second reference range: 99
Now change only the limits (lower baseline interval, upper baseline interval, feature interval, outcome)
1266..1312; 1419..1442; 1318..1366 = 0.04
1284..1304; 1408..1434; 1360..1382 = 0.01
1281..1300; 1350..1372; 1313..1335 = -0.08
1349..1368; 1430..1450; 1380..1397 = -0.08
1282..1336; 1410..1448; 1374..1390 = 0.02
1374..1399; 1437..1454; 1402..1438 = 0.01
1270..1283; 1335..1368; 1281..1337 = -0.07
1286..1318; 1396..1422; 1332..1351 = 0.04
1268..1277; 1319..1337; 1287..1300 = -0.01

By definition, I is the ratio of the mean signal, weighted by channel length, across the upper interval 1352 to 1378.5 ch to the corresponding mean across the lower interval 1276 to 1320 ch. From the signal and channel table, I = 0.92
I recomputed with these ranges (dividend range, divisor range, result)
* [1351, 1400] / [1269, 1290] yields 0.97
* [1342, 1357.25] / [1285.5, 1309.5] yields 0.85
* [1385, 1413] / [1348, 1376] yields 1.08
